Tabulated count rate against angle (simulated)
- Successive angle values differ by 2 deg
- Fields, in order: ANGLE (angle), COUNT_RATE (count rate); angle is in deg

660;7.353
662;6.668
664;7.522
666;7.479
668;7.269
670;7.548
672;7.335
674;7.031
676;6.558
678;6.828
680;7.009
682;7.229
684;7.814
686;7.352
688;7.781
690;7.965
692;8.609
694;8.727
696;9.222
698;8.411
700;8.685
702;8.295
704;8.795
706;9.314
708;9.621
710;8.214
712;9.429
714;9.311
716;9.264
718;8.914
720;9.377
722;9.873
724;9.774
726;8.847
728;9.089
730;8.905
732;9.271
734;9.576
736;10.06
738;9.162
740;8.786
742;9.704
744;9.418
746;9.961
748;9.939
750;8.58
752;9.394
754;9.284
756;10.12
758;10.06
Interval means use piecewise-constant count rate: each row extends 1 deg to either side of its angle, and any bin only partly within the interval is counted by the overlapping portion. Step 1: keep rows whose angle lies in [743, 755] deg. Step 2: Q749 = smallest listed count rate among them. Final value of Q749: 8.58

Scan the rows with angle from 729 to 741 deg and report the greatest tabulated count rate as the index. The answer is 10.06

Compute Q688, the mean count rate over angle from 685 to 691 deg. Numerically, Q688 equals 7.7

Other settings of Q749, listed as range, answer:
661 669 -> 6.668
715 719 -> 8.914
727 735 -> 8.905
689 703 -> 7.965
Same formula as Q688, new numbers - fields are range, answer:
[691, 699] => 8.74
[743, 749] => 9.77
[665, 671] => 7.43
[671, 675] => 7.18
